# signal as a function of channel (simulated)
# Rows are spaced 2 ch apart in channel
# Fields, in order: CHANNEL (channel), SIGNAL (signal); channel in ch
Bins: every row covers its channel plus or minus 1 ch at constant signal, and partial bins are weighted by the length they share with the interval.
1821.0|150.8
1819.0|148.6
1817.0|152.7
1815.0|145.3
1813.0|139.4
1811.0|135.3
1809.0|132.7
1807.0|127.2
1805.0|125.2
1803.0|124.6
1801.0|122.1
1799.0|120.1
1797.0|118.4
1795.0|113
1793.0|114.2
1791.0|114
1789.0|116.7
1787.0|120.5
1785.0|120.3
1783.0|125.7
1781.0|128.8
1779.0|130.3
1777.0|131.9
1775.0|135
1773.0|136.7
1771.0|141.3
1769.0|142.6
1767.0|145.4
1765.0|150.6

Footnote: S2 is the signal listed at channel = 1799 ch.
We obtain 120.1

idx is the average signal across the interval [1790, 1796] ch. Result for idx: 114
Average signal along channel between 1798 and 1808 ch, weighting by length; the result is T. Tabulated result 124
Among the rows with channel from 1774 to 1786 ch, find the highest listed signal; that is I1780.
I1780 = 135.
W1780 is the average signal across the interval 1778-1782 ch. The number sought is 130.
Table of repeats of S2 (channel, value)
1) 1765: 150.6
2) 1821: 150.8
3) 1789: 116.7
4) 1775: 135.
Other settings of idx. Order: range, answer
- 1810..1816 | 140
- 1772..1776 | 136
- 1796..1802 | 120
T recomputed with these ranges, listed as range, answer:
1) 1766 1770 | 144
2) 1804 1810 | 128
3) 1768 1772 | 142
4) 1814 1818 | 149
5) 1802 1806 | 125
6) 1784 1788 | 120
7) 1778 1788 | 125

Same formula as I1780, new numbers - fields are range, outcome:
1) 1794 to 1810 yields 132.7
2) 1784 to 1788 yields 120.5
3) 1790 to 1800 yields 120.1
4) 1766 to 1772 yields 145.4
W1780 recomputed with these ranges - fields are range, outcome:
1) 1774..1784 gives 130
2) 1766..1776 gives 140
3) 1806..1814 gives 134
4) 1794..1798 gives 116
